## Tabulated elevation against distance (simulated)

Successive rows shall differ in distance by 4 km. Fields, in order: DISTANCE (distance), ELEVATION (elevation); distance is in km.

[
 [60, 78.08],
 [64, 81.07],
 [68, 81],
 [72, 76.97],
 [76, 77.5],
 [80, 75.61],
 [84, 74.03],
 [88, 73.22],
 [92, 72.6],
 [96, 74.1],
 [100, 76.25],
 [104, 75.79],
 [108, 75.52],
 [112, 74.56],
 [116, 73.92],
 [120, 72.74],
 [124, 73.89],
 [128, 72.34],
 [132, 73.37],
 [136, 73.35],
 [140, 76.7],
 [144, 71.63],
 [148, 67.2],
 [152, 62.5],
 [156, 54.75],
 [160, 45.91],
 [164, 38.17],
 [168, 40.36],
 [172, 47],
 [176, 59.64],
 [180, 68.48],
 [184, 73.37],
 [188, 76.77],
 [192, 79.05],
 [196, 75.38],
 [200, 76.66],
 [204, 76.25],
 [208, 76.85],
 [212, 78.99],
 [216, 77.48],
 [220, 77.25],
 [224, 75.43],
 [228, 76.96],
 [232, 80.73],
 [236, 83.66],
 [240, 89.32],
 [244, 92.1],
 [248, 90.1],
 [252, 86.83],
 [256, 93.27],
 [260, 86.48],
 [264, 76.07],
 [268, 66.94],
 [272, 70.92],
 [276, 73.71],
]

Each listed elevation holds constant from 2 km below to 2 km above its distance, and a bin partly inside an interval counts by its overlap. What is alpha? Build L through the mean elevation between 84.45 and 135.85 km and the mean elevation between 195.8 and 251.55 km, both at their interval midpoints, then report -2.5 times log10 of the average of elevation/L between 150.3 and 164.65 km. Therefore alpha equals 0.44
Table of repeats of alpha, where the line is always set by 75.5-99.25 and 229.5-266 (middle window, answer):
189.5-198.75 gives 0.07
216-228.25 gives 0.11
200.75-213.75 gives 0.08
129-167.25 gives 0.26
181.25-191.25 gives 0.09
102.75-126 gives 0.03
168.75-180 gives 0.43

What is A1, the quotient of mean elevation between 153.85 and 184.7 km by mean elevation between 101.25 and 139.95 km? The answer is 0.71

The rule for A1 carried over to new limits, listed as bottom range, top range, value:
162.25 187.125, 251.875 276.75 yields 1.42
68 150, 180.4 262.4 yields 1.09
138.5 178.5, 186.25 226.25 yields 1.37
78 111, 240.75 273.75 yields 1.11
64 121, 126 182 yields 0.81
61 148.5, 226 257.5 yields 1.16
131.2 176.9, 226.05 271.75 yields 1.42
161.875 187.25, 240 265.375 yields 1.58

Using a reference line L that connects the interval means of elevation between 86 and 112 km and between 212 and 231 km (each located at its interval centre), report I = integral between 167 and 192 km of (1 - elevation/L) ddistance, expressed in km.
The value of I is 4.30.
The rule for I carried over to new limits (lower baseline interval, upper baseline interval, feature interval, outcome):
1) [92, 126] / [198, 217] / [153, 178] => 9.15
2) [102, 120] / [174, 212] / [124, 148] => 0.47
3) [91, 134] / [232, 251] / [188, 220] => 2.53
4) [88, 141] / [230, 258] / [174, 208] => 3.70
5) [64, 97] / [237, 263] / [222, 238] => 1.50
